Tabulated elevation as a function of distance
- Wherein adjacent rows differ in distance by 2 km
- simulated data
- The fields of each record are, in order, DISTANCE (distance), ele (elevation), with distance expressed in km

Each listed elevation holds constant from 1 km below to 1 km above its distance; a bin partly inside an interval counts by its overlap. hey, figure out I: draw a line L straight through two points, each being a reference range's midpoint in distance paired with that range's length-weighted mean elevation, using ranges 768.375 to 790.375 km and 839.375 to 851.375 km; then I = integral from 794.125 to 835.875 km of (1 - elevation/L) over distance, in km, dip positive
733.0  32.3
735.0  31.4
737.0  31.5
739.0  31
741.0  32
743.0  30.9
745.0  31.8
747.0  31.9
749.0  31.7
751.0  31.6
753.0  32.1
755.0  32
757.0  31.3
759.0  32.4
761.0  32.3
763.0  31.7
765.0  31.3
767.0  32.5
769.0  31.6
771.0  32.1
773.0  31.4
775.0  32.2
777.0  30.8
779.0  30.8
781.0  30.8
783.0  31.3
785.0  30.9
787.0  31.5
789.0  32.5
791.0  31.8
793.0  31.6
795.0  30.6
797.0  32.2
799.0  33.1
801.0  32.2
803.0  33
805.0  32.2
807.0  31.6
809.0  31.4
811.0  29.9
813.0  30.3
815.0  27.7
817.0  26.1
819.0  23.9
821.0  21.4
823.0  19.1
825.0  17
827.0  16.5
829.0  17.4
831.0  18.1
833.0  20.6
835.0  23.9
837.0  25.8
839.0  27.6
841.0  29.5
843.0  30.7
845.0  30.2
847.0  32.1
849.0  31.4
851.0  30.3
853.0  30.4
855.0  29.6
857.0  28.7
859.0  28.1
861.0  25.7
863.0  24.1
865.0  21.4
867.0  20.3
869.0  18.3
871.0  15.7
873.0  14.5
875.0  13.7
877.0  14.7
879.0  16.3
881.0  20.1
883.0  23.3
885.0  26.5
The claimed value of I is 6.6 km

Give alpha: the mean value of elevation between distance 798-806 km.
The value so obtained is 32.6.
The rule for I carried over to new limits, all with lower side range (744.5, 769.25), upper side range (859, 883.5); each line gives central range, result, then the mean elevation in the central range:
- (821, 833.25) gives 3.0 km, 18.2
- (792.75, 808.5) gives -2.9 km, 32.1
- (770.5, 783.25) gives -0.7 km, 31.3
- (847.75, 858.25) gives -4.3 km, 30.1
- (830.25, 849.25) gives -3.6 km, 26.9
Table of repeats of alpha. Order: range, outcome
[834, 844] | 27.5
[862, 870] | 21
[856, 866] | 25.6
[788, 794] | 32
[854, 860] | 28.8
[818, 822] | 22.6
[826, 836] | 19.3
